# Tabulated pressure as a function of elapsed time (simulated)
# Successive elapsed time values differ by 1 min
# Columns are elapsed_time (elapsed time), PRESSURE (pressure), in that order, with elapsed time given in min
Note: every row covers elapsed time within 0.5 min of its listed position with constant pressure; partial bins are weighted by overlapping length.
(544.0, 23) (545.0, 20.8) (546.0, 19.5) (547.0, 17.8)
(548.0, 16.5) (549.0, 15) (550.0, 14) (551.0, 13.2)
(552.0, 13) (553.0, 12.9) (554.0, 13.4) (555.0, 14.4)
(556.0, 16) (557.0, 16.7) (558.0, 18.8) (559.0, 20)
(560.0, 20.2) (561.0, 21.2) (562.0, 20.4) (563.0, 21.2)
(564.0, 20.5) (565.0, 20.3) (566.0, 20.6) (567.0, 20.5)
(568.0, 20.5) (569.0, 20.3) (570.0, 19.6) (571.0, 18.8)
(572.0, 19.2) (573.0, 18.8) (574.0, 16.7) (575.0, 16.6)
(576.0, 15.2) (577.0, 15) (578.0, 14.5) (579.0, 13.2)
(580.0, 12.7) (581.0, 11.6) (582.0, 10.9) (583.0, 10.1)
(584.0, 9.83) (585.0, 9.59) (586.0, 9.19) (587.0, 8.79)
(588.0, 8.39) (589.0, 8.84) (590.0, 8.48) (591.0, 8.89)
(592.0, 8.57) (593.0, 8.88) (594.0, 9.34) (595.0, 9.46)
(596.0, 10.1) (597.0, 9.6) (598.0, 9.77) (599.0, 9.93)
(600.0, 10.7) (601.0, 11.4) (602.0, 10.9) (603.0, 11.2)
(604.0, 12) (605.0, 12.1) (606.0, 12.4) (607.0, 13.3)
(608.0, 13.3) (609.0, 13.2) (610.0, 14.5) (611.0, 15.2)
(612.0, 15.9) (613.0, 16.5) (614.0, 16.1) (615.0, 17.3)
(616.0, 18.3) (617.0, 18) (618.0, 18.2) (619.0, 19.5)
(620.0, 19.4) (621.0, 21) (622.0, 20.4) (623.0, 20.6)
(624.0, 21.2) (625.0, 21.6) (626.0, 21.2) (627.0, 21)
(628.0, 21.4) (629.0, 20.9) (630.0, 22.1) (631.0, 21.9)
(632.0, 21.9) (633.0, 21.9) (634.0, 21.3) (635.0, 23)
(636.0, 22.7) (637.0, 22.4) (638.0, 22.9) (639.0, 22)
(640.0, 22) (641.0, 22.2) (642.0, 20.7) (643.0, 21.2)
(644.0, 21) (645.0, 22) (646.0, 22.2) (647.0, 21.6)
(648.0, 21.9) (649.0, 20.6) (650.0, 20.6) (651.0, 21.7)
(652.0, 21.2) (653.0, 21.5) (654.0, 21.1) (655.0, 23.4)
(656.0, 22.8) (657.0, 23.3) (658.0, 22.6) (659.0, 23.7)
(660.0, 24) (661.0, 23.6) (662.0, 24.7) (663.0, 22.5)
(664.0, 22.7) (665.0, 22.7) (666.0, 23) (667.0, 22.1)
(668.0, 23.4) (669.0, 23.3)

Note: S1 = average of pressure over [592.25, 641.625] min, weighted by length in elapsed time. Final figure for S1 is 16.9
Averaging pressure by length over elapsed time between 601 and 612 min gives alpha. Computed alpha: 12.9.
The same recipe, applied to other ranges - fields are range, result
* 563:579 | 18.4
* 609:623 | 17.7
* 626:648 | 21.8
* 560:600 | 14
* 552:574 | 18.6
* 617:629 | 20.4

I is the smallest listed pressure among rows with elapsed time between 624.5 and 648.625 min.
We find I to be 20.7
